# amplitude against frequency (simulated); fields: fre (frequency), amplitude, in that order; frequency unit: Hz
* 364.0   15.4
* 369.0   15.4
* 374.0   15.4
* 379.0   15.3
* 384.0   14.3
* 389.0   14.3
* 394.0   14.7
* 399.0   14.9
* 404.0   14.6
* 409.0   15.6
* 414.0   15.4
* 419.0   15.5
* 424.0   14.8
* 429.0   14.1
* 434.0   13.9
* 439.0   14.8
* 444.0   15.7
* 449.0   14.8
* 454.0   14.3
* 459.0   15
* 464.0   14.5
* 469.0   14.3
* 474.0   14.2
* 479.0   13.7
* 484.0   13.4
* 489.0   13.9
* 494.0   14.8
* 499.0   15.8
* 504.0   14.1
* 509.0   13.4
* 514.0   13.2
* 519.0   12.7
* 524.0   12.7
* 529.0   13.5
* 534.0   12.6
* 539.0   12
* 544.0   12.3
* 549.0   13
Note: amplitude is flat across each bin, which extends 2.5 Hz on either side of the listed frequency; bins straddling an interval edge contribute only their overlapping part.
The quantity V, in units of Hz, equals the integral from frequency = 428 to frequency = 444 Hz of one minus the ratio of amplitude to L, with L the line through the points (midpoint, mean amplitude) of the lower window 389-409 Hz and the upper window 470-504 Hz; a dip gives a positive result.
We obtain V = 0.1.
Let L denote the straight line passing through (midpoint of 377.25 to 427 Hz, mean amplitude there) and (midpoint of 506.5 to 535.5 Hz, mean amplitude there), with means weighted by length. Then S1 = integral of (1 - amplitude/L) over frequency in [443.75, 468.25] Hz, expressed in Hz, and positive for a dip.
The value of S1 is -1.2 Hz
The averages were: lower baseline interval 14.9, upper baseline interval 13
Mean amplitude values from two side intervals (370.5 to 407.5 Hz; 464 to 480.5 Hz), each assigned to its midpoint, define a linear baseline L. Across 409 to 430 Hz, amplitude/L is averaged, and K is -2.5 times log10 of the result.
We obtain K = -0.037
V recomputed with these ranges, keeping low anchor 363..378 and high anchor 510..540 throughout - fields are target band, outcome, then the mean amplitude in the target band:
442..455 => -0.8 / 15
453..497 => -1.9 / 14.2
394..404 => 0.1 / 14.8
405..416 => -0.5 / 15.4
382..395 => 0.6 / 14.4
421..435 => 0.1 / 14.3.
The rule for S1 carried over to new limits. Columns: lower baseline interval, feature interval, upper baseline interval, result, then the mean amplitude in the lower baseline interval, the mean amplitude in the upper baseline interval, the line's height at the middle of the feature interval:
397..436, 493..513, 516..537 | -1.7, 14.9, 12.9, 13.3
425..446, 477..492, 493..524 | 0.4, 14.6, 13.9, 14.1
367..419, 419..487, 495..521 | -0.1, 15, 13.9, 14.4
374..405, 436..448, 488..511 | -0.4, 14.7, 14.5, 14.6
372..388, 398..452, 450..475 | -0.8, 14.9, 14.5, 14.7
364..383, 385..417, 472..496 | 0.1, 15.3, 14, 15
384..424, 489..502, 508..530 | -1.5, 14.9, 13.1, 13.4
